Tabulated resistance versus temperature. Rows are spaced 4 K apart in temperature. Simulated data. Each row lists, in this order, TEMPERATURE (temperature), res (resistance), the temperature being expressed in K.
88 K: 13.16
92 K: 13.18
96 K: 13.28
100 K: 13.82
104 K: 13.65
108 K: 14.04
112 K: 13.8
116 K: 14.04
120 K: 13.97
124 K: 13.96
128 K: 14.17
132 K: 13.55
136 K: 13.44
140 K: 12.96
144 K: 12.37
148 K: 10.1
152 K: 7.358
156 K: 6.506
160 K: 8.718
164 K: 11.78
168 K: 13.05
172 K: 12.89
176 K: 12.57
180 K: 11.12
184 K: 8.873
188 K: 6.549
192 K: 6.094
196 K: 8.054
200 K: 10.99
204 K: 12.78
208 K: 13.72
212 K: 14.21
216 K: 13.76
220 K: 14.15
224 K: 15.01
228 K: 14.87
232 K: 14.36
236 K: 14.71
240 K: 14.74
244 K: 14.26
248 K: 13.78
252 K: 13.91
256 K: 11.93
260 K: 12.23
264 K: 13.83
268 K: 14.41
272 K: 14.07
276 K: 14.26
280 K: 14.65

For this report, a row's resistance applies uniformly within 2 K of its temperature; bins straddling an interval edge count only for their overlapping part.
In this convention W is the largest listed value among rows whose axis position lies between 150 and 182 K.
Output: 13.05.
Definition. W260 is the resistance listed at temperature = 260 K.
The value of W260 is 12.23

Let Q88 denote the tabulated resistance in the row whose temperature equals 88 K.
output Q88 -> 13.16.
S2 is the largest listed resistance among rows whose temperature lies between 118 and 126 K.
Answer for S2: 13.97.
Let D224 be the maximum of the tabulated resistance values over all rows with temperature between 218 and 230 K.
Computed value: 15.01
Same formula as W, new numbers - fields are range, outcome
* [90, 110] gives 14.04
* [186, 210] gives 13.72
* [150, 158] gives 7.358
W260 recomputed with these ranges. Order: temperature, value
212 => 14.21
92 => 13.18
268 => 14.41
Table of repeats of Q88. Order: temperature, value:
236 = 14.71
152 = 7.358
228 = 14.87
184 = 8.873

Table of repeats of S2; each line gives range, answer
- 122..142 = 14.17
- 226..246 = 14.87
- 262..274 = 14.41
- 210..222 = 14.21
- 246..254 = 13.91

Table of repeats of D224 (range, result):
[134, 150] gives 13.44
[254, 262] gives 12.23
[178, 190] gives 11.12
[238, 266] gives 14.74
